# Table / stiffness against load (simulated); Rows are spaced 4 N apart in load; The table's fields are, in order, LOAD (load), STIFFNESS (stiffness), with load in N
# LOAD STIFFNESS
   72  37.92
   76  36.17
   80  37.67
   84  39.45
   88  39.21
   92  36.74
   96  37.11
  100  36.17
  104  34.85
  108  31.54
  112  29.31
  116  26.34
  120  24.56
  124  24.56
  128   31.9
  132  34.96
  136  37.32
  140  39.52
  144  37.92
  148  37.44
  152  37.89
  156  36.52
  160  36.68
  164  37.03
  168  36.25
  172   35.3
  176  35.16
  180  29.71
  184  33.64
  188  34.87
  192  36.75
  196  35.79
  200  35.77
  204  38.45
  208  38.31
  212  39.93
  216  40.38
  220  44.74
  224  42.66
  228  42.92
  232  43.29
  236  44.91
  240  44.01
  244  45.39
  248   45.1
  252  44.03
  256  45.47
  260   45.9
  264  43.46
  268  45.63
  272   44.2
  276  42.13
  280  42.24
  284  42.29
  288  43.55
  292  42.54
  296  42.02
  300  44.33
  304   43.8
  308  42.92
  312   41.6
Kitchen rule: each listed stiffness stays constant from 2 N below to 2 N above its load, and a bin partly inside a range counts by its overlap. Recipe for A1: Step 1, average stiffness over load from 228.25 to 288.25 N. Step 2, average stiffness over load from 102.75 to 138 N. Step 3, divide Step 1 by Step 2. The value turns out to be 1.4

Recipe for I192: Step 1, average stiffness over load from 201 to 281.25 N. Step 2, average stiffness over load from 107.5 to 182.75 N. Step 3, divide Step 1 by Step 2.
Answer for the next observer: 1.3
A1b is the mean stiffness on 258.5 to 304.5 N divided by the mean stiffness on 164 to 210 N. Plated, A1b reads 1.22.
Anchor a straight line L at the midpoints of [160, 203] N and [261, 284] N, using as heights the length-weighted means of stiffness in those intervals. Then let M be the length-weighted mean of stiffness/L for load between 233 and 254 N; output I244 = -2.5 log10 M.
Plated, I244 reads -0.10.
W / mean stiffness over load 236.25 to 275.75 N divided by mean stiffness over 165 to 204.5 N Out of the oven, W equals 1.27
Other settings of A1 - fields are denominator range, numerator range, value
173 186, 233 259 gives 1.36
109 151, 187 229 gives 1.20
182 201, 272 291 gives 1.21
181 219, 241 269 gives 1.21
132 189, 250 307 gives 1.21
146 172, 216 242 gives 1.18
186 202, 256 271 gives 1.26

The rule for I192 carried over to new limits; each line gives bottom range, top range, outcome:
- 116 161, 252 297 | 1.28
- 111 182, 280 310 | 1.27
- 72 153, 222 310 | 1.27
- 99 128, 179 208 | 1.20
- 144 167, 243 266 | 1.21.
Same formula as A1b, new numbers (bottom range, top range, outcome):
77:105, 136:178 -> 0.99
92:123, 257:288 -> 1.39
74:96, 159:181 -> 0.93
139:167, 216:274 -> 1.18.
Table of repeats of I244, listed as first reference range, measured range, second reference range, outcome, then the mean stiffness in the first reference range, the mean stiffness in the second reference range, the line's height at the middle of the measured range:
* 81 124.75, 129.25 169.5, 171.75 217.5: -0.07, 33.1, 36.2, 34.6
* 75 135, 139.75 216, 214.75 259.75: 0.08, 33.4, 44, 39.3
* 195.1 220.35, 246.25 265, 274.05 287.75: -0.09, 38.8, 42.4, 41.2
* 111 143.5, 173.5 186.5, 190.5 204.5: 0.07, 31.4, 36.5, 35.2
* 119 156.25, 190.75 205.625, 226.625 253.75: 0.10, 34.4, 44.3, 40.2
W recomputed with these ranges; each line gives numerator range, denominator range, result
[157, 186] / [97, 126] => 1.17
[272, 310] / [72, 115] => 1.20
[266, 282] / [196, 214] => 1.15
